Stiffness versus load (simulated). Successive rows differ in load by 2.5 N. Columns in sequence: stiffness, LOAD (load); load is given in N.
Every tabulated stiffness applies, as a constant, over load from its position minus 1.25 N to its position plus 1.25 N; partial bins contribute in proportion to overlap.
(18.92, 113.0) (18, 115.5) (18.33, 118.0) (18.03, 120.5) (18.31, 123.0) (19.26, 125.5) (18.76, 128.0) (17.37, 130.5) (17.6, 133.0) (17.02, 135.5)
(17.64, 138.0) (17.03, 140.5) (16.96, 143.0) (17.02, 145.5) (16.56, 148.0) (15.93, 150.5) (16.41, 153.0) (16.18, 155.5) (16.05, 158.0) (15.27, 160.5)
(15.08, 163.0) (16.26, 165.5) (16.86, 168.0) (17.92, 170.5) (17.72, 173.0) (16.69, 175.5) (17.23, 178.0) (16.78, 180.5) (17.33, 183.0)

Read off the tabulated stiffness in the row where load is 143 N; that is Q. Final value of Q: 16.96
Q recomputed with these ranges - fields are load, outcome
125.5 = 19.26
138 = 17.64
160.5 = 15.27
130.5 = 17.37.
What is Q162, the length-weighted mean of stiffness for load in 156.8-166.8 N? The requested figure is 15.7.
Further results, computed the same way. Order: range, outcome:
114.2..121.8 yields 18.1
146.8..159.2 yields 16.2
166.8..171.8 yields 17.4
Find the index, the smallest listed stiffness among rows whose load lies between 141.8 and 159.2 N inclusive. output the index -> 15.93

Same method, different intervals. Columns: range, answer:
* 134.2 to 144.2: 16.96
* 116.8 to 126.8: 18.03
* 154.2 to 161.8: 15.27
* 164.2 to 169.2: 16.26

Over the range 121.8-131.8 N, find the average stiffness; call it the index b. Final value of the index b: 18.4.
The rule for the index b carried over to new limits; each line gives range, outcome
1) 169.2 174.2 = 17.8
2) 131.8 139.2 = 17.4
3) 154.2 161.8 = 15.8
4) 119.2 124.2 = 18.2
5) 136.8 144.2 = 17.2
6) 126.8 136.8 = 17.7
